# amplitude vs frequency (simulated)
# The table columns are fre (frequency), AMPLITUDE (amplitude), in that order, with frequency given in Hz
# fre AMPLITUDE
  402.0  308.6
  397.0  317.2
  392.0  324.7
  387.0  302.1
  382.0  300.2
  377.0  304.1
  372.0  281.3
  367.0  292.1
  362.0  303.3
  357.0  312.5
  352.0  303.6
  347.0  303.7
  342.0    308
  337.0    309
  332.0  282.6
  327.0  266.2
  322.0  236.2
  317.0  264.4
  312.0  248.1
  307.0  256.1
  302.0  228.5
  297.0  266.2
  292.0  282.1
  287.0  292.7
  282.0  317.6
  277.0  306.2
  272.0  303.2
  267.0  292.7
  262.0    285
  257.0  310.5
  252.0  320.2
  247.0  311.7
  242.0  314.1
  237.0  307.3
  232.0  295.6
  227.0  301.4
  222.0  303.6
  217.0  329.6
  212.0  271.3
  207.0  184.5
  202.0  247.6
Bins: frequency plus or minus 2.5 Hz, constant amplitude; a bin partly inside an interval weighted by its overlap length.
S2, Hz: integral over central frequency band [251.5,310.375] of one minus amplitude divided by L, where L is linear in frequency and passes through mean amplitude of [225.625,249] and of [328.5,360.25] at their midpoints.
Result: 3.4 Hz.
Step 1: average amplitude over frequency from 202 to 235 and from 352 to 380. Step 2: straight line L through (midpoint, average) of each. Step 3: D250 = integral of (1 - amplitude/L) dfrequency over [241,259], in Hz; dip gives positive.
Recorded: -2.0 Hz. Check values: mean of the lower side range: 279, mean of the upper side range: 299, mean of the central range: 314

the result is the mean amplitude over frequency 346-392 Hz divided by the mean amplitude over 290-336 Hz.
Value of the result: 1.16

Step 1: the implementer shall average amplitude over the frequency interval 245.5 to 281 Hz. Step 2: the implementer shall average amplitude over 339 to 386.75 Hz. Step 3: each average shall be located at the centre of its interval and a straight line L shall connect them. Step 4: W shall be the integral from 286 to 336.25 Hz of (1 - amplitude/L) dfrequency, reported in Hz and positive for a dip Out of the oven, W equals 6.6 Hz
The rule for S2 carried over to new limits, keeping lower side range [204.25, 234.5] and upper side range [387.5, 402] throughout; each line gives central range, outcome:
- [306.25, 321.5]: 2.4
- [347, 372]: 0.7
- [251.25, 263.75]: -0.7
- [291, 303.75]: 1.7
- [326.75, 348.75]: 0.6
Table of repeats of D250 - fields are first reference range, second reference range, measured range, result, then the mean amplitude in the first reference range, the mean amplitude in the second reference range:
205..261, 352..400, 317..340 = 2.2 Hz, 296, 304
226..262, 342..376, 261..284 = 0.3 Hz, 307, 300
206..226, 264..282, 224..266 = -1.9 Hz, 281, 303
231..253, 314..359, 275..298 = 0.4 Hz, 310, 287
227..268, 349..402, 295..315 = 3.6 Hz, 305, 304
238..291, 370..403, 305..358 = 4.3 Hz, 305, 306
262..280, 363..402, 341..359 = -0.3 Hz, 299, 303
